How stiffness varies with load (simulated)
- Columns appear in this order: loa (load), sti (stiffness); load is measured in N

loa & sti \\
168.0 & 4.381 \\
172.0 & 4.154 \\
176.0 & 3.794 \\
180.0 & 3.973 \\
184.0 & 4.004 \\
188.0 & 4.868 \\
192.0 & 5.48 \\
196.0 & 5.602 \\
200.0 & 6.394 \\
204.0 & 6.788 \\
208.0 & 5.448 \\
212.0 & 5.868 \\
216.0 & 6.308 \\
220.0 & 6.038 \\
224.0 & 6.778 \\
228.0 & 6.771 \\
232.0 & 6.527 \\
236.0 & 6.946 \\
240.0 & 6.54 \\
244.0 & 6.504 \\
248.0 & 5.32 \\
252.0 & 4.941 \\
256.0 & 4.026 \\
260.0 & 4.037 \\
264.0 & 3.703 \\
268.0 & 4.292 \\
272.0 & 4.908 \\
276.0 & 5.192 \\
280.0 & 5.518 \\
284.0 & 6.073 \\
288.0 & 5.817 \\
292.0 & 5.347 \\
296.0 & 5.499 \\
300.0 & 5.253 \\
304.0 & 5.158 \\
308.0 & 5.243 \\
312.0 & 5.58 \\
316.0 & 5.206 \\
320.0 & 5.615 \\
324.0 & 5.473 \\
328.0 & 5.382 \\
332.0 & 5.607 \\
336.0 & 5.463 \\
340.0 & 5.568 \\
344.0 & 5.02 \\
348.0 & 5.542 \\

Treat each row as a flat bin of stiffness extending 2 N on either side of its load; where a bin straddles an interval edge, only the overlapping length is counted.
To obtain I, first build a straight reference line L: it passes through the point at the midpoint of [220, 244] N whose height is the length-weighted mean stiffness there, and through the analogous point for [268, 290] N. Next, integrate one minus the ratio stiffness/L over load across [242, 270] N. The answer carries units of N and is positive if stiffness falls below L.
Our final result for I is 6.2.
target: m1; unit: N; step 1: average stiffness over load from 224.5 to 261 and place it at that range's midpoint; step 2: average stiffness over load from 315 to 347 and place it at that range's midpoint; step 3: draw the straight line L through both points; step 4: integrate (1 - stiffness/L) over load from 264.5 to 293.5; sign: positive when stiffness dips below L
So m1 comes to 2.2 N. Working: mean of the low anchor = 5.82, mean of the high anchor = 5.43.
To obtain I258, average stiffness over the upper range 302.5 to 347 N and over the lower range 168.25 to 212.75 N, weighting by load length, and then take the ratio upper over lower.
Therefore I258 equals 1.06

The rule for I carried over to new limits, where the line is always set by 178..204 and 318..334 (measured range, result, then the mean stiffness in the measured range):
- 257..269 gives 3.1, 3.99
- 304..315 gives 0.3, 5.35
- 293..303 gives 0.2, 5.35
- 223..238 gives -4.2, 6.75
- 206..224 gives -2.6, 6.01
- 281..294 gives -0.7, 5.73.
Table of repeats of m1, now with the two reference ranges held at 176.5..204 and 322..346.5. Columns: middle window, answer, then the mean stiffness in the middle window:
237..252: -2.27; 6.02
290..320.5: 0.05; 5.35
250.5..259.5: 1.49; 4.38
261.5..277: 2.40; 4.46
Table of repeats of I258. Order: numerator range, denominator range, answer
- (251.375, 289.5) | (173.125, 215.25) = 0.92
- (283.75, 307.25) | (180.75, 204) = 1.03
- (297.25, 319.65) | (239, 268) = 1.08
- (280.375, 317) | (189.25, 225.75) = 0.90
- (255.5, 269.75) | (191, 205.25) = 0.66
